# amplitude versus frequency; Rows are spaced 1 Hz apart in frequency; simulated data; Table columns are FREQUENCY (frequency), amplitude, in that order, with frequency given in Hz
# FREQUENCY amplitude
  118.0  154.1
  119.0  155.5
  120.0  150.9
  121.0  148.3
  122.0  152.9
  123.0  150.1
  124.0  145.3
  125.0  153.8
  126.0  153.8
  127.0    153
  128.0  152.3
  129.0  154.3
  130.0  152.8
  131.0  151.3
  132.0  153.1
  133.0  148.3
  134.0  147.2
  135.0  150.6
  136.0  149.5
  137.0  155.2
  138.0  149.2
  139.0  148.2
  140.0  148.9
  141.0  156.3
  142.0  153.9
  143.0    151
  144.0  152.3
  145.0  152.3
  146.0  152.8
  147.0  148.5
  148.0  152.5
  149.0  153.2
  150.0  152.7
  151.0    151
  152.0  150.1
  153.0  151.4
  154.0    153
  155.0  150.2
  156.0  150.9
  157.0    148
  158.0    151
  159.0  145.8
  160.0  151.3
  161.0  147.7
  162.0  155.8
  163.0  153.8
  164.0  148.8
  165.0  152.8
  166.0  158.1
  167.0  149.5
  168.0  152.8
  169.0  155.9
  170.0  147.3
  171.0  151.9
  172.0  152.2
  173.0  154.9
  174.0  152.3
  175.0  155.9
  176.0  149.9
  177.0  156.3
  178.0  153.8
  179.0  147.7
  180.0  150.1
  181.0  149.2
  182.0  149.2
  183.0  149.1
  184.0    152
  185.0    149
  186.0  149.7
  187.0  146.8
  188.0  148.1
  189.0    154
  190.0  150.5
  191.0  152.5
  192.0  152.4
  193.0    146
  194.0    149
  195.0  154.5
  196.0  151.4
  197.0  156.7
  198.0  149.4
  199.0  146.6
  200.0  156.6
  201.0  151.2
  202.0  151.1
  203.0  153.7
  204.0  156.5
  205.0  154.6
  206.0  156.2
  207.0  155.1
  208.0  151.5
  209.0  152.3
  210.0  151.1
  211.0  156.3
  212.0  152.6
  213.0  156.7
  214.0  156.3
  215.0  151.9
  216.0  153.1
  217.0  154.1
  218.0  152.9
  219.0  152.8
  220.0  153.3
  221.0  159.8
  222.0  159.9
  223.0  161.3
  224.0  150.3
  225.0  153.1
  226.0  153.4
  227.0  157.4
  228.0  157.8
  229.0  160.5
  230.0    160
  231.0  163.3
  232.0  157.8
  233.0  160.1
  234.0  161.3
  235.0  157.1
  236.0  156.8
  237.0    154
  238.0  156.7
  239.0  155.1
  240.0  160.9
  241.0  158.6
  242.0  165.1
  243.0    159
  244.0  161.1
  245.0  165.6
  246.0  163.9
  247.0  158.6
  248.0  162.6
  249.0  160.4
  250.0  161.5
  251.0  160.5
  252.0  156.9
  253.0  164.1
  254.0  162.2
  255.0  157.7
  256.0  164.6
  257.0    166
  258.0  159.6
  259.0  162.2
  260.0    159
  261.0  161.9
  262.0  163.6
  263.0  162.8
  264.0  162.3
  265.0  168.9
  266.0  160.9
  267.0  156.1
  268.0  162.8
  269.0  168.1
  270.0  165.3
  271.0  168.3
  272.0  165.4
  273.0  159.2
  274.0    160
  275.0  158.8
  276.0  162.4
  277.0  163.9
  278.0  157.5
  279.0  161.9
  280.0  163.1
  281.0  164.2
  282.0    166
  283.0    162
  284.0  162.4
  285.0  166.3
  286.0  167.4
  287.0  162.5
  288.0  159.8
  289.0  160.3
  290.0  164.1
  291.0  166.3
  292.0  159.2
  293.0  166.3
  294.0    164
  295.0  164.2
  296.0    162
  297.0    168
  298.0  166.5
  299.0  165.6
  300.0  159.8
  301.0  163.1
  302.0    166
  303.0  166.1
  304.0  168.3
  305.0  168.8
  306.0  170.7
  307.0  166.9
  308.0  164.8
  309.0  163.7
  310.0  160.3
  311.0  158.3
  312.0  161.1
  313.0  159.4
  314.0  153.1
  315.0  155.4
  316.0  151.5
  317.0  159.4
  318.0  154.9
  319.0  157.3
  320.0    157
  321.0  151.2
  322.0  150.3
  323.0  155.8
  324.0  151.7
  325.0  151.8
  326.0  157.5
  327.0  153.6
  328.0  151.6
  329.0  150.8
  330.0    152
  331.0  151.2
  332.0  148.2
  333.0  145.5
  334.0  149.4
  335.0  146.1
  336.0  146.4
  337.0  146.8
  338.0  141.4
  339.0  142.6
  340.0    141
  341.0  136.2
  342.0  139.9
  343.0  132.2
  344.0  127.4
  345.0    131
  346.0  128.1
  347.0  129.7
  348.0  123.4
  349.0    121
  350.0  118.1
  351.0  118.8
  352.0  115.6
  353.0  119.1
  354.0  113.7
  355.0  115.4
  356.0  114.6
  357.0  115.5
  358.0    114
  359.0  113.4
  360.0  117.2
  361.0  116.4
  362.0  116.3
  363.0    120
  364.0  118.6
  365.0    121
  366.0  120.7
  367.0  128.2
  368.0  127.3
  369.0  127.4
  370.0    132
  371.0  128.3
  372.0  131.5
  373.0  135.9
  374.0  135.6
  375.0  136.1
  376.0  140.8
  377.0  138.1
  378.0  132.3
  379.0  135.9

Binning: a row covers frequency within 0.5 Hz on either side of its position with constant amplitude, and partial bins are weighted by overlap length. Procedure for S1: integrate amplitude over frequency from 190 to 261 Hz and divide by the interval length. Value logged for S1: 157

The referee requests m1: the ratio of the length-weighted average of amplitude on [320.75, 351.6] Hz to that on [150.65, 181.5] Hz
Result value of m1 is 0.9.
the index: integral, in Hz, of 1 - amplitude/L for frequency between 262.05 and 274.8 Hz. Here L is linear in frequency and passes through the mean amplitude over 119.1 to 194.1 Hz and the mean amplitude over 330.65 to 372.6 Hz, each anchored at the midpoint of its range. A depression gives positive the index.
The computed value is -2.32 Hz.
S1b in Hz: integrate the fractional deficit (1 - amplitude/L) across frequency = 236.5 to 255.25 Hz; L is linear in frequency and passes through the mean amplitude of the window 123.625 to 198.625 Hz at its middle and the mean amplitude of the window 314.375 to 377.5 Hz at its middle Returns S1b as -2.1 Hz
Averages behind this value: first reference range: 151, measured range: 160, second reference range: 136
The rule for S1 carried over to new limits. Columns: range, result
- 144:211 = 152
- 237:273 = 162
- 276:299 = 164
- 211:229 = 155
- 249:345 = 158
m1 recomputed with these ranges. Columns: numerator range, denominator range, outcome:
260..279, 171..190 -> 1.08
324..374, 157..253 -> 0.85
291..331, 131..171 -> 1.06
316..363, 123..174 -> 0.90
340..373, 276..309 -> 0.75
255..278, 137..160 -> 1.08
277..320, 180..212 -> 1.07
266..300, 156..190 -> 1.08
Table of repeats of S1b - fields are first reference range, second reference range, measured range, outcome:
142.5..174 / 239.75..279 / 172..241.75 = 1.2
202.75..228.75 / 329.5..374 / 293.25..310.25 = -3.3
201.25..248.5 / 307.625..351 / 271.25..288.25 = -1.2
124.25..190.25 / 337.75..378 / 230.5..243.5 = -1.6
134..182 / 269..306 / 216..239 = 0.2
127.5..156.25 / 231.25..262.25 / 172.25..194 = 0.6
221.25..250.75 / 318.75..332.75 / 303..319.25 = -0.8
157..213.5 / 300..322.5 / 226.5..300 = -2.2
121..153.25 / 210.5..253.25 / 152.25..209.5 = 1.0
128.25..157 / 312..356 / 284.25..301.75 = -2.4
